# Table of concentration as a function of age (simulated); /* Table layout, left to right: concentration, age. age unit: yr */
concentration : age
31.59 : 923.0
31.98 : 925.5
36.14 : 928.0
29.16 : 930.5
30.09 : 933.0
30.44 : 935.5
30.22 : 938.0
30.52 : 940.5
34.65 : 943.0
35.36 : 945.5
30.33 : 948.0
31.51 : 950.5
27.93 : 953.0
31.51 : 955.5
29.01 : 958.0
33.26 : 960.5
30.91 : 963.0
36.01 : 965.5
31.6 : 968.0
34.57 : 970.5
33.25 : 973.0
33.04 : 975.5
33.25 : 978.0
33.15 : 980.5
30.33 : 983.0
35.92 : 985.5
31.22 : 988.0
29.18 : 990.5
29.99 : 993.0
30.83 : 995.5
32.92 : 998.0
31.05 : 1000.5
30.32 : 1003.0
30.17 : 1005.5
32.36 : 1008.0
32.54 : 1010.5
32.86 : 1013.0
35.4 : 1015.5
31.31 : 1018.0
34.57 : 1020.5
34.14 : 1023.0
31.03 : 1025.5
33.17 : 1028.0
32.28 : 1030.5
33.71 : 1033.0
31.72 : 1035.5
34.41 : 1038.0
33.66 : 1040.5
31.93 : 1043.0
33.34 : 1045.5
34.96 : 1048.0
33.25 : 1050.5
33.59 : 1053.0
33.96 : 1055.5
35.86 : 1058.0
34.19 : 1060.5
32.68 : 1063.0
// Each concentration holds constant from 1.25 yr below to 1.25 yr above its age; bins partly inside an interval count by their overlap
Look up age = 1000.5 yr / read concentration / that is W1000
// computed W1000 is 31.05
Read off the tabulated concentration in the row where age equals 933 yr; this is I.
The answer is 30.09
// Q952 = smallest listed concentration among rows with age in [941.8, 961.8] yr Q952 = 27.93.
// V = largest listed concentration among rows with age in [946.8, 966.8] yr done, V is 36.01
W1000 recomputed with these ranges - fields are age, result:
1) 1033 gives 33.71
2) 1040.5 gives 33.66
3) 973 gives 33.25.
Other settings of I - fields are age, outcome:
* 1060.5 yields 34.19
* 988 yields 31.22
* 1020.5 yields 34.57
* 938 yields 30.22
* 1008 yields 32.36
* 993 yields 29.99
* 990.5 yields 29.18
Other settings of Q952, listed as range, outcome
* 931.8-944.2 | 30.09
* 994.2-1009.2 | 30.17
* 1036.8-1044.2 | 31.93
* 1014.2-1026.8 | 31.03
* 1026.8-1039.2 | 31.72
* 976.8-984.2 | 30.33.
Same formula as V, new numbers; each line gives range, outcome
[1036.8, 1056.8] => 34.96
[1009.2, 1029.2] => 35.4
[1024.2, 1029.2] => 33.17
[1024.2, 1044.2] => 34.41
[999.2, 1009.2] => 32.36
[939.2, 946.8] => 35.36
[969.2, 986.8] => 35.92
